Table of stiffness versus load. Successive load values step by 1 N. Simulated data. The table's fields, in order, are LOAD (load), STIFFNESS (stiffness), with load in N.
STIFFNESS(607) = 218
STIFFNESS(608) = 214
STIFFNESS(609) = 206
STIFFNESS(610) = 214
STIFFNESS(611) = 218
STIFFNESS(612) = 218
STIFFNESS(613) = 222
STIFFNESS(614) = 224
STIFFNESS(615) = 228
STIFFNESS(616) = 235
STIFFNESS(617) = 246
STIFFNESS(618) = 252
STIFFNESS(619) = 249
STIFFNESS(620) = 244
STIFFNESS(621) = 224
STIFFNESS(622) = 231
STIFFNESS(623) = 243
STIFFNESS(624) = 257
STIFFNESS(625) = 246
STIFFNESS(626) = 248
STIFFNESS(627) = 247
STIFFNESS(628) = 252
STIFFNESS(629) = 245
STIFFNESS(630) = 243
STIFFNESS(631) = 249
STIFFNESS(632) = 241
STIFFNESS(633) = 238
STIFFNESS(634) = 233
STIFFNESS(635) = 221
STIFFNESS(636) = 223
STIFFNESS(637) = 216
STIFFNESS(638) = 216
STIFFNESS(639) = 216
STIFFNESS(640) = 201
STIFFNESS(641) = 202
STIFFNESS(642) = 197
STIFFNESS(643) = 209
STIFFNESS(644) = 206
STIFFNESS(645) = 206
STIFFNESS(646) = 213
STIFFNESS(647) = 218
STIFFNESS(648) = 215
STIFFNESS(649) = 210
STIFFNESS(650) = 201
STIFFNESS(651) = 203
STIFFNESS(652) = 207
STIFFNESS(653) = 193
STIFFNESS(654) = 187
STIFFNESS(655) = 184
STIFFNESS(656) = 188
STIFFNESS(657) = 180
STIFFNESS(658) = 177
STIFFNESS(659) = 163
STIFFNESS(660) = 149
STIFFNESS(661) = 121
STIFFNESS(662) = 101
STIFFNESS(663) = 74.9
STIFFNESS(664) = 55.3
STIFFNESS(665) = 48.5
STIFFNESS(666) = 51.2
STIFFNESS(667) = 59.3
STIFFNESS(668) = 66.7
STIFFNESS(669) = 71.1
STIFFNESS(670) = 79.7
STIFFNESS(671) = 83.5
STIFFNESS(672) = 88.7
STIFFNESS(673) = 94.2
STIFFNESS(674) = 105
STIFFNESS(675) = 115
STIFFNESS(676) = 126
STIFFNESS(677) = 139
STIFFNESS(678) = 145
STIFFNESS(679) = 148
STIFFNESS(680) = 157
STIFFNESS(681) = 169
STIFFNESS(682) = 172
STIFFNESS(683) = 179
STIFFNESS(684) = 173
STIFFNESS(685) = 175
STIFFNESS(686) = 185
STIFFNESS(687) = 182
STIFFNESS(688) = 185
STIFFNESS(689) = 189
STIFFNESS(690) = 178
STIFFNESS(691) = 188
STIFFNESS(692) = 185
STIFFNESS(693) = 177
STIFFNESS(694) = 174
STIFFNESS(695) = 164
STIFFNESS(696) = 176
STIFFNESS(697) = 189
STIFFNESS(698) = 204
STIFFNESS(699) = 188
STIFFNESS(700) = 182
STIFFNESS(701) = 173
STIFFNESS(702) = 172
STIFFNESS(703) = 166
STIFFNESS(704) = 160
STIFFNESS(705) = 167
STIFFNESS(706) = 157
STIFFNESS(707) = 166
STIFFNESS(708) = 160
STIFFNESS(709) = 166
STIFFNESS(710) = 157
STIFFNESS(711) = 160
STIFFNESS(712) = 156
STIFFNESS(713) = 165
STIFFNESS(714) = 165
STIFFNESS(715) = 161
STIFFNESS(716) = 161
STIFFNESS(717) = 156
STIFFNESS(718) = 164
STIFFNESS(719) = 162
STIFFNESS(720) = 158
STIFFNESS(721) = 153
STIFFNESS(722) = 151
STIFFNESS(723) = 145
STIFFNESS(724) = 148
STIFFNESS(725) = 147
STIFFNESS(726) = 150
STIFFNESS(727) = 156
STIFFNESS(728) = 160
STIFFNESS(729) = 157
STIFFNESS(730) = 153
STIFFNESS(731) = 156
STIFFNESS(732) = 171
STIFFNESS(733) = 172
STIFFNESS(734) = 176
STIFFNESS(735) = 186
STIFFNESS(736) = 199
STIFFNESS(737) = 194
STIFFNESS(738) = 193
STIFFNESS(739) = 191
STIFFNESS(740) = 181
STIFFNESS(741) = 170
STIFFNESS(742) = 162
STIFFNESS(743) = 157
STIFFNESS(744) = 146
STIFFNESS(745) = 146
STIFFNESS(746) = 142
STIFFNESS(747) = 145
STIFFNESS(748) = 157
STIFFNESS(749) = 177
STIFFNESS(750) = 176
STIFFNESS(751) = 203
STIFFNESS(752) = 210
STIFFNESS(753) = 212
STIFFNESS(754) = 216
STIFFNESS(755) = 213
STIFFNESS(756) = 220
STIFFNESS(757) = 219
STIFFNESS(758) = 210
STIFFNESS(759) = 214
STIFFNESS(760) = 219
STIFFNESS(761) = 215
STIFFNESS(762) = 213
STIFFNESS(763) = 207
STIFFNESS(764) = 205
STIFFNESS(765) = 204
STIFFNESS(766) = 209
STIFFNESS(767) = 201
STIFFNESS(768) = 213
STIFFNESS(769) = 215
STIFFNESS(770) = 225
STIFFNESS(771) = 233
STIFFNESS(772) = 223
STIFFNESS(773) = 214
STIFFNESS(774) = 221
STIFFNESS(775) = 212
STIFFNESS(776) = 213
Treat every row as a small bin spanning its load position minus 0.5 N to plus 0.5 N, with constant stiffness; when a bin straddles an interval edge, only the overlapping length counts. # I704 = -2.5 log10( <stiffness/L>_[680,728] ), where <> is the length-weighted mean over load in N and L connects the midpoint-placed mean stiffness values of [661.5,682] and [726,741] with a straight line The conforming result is -0.23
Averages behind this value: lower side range 101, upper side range 174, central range 168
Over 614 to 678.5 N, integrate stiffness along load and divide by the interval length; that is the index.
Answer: 183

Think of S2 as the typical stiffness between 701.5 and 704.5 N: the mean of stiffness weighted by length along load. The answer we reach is 166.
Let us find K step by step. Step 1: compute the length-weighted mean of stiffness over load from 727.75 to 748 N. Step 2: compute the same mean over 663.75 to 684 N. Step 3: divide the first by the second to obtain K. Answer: 1.5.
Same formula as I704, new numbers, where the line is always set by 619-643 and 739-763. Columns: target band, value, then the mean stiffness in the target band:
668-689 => 0.475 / 138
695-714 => 0.205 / 170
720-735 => 0.240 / 158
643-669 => 0.401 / 155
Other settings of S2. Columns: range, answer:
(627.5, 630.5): 247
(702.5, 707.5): 163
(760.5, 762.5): 214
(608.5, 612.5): 214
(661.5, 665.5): 69.9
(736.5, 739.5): 193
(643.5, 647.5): 211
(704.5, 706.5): 162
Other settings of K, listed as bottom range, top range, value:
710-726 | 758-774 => 1.37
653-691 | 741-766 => 1.41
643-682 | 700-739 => 1.15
